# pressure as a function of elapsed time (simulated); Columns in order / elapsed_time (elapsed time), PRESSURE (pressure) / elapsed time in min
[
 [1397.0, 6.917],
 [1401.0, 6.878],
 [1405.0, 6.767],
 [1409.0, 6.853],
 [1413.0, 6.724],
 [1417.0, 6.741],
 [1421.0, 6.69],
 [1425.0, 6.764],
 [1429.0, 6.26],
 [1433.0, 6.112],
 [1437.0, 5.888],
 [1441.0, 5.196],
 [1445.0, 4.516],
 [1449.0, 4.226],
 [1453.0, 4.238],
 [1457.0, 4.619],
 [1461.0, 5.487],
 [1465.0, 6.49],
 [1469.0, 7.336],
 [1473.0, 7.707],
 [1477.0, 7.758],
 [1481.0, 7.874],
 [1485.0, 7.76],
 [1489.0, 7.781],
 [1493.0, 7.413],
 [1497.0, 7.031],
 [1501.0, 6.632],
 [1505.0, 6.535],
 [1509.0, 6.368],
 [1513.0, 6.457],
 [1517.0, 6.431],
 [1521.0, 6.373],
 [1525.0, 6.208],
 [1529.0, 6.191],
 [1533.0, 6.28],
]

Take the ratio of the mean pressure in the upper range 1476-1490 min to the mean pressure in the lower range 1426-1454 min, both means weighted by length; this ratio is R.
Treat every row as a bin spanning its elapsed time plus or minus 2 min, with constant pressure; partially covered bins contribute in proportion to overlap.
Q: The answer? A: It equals 1.5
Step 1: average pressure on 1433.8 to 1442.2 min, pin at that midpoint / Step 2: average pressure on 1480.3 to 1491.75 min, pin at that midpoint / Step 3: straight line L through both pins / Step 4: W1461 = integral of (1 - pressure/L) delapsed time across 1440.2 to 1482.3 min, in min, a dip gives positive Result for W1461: 5.1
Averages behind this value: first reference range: 5.66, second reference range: 7.77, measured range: 5.94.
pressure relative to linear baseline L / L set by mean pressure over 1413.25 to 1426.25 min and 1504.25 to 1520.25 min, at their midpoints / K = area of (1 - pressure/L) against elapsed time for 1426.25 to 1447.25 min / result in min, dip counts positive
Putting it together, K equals 3.3 min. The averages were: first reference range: 6.73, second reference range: 6.44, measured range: 5.62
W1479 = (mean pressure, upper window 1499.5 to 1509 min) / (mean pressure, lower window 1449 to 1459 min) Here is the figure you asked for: 1.49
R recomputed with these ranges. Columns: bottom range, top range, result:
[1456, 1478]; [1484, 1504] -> 1.10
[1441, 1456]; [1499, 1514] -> 1.46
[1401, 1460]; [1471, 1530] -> 1.19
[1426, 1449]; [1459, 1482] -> 1.28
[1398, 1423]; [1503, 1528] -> 0.94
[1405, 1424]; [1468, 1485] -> 1.14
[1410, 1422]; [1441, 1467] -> 0.74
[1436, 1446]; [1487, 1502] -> 1.39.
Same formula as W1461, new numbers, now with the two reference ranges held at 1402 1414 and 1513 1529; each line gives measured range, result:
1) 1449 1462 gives 3.9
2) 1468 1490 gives -4.1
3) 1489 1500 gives -1.4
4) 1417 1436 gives 0.7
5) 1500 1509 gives -0.2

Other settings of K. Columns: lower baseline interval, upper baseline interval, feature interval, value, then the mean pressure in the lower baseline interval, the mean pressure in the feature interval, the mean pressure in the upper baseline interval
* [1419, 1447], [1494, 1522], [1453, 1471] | 1.1 min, 5.92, 5.79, 6.58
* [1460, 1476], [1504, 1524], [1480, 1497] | -2.4 min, 6.9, 7.62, 6.42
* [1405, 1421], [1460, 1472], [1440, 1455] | 4.9 min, 6.76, 4.5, 6.62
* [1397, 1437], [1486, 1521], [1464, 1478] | -1.2 min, 6.62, 7.35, 6.83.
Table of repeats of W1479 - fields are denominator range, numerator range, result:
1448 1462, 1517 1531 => 1.36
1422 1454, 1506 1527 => 1.16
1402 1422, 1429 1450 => 0.79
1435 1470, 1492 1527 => 1.25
